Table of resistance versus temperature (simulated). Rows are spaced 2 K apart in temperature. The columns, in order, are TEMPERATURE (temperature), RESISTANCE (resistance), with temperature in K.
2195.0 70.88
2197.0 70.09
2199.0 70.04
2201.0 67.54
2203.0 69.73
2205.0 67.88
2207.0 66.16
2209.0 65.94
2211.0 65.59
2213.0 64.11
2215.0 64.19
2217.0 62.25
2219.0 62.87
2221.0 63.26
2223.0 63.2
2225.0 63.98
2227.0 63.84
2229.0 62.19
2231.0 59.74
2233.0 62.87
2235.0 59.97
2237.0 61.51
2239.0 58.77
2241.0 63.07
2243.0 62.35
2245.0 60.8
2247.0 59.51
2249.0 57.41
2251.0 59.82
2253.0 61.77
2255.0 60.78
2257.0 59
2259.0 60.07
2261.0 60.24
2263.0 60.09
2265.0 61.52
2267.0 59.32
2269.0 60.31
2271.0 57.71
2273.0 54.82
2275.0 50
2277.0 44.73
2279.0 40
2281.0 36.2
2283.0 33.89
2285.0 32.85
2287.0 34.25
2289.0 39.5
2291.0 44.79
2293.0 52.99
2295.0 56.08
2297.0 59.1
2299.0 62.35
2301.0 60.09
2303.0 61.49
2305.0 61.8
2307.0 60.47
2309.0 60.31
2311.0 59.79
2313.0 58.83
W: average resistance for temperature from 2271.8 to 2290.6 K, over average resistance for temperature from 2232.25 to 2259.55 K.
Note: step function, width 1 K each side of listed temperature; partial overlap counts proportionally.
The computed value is 0.7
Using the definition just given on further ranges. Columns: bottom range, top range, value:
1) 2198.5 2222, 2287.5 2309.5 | 0.85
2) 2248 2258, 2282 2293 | 0.64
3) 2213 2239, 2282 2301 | 0.75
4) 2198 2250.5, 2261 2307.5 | 0.81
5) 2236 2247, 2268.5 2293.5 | 0.72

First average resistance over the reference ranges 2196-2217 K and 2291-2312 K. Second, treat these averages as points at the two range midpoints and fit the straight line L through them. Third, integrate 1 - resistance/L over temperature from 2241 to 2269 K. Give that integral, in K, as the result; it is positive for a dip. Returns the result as 1.1 K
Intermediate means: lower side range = 66.9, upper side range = 58.7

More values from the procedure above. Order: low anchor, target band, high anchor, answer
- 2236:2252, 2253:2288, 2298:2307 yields 5.5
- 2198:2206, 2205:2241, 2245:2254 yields 0.9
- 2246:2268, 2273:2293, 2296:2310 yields 6.4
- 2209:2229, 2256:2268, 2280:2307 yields -1.0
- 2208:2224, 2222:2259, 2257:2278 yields -0.3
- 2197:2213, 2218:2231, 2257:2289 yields -0.1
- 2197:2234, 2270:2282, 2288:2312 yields 2.4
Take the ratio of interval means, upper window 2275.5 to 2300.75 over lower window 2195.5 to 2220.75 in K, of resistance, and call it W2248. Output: 0.7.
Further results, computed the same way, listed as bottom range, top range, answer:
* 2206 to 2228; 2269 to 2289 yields 0.68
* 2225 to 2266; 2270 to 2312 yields 0.83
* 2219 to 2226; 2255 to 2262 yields 0.95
